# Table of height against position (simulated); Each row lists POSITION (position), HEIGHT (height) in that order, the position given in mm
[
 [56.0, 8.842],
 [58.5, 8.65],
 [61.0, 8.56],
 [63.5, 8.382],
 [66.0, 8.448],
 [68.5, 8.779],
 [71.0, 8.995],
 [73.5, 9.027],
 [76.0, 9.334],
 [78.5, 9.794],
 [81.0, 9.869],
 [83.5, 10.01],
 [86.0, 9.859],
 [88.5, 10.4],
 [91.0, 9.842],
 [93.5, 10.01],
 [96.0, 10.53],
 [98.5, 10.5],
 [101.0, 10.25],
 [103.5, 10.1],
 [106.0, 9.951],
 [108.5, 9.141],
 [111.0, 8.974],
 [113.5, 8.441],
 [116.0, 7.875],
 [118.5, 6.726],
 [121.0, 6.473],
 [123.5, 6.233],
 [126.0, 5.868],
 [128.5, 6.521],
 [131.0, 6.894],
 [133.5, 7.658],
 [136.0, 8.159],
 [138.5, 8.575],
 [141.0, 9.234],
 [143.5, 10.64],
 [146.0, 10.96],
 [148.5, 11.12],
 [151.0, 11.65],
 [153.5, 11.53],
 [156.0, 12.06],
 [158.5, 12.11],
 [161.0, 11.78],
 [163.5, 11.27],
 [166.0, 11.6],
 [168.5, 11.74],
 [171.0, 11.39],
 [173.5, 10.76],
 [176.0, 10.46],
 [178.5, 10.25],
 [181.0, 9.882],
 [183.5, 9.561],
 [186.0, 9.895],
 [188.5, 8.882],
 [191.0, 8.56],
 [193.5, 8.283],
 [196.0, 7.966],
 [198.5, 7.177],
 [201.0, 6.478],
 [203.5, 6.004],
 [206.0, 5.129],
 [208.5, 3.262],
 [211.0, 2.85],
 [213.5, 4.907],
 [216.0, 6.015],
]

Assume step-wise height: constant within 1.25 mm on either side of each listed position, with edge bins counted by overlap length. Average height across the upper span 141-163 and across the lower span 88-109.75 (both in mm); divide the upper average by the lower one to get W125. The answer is 1.1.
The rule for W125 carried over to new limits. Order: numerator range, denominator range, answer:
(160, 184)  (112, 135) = 1.56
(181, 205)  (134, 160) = 0.77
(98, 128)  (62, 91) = 0.88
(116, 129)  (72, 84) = 0.68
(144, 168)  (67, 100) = 1.18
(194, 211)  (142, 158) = 0.52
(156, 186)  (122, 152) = 1.28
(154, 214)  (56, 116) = 0.95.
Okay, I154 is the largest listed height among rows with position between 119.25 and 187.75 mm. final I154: 12.11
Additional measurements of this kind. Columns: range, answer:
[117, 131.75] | 6.894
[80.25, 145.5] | 10.64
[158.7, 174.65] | 11.78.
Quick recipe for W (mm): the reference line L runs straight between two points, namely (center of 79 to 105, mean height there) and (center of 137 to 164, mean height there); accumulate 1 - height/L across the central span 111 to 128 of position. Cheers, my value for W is 5.6 mm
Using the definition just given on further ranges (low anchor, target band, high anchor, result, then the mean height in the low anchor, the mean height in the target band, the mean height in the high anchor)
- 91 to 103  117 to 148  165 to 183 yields 7.7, 10.3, 7.91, 10.8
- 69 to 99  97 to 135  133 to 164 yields 7.6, 9.8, 8.12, 10.6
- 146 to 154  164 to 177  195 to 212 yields -3.0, 11.4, 11.2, 5.56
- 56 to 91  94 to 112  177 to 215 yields -2.4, 9.25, 9.94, 7.29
